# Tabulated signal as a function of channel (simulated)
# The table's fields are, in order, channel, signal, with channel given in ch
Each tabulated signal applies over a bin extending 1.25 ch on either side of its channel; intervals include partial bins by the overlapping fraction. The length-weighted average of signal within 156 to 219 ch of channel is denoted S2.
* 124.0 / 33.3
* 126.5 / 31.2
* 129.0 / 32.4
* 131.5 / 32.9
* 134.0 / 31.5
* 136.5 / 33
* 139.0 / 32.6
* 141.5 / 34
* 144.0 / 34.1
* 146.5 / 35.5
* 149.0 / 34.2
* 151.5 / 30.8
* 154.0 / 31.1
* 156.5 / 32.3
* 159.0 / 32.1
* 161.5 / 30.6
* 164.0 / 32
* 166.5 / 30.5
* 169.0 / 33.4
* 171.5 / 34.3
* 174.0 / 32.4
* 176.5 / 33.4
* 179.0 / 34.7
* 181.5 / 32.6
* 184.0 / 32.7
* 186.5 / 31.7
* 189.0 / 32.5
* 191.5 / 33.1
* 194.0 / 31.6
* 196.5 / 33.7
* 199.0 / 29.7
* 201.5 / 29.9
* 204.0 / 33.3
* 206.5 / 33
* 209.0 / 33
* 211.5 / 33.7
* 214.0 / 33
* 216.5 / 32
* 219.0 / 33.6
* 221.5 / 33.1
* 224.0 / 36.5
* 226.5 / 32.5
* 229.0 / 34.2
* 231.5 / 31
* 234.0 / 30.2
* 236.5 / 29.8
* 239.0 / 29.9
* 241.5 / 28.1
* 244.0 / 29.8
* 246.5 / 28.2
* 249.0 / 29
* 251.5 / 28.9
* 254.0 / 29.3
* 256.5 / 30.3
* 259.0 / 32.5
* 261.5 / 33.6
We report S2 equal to 32.5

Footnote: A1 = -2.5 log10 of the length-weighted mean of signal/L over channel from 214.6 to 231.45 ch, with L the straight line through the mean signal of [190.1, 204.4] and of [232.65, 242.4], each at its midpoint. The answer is -0.10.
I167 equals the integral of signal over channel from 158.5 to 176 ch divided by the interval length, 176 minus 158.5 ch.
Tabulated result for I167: 32.2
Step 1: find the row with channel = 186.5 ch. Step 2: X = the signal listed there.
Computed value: 31.7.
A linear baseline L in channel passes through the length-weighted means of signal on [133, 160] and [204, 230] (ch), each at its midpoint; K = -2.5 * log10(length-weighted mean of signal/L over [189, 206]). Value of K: 0.04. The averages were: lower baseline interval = 32.9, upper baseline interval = 33.4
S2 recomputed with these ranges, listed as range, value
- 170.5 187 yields 33.2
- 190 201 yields 31.9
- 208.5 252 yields 31.5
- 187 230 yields 32.8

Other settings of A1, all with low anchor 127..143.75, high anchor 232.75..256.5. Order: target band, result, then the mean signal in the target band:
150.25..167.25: 0.02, 31.4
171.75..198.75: -0.05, 32.8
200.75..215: -0.08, 32.7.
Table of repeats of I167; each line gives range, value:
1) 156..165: 31.7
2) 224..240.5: 31.6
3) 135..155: 33.2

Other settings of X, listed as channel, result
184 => 32.7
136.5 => 33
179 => 34.7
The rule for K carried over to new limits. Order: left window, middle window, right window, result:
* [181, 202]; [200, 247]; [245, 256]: -0.05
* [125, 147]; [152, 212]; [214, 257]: -0.01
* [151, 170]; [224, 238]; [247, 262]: -0.05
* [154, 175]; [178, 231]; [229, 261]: -0.06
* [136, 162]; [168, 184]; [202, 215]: -0.02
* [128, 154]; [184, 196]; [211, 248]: 0.00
